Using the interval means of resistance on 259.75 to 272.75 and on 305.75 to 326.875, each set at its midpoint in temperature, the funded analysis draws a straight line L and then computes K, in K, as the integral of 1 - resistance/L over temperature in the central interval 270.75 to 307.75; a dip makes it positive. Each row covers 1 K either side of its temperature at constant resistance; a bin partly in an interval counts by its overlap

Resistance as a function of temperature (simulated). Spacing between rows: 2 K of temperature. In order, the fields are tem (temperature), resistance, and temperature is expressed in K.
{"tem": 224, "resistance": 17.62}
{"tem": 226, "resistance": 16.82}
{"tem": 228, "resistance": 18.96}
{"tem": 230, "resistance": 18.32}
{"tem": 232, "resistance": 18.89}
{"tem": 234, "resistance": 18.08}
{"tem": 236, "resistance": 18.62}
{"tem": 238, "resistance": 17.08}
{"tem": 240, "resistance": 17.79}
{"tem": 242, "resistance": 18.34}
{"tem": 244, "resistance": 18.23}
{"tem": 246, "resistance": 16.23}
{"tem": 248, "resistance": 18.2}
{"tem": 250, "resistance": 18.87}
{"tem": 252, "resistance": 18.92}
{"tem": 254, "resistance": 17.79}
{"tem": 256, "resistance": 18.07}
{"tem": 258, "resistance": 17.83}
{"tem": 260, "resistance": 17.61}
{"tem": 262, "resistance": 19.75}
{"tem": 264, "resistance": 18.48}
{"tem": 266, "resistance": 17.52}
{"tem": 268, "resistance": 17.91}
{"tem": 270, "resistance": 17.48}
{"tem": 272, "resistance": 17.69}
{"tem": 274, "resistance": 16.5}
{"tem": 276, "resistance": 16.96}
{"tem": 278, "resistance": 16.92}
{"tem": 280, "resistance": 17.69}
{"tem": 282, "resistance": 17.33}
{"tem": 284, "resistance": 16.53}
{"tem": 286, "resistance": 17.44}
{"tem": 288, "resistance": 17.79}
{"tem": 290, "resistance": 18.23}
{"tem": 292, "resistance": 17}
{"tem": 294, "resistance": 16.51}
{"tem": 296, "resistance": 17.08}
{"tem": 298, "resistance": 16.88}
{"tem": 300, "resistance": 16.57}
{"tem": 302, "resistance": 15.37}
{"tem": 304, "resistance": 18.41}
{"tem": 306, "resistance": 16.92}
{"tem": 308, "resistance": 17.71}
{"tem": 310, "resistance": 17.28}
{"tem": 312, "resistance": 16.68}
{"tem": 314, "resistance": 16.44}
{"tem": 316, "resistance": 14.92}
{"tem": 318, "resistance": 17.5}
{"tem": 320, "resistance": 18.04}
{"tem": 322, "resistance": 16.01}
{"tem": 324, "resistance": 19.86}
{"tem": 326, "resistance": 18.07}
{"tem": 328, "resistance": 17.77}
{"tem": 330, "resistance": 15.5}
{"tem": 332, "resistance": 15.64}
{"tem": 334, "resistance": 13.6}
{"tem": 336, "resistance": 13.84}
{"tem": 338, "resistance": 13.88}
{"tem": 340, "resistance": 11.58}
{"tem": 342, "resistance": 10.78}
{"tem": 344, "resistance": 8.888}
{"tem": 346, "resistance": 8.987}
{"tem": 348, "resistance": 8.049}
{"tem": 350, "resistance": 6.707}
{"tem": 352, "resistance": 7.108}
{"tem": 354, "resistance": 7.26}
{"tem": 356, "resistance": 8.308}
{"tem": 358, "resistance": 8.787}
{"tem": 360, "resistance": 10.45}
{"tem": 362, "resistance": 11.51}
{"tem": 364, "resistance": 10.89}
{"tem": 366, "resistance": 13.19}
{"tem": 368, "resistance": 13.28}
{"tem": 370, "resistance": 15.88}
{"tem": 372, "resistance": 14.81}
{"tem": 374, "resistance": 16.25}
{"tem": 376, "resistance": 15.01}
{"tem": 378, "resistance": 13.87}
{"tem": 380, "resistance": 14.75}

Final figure 1.2 K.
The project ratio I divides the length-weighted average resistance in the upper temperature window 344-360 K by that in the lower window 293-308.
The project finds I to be 0.5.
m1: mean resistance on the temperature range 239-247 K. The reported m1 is 17.6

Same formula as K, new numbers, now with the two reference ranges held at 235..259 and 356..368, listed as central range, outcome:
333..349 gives 1.4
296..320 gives -4.4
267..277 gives -0.5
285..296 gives -1.5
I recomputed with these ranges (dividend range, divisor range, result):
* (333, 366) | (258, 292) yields 0.58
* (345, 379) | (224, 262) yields 0.62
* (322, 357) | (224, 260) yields 0.68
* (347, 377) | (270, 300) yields 0.65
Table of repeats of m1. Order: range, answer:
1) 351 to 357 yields 7.56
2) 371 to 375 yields 15.5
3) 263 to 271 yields 17.8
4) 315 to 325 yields 17.3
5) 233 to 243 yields 18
